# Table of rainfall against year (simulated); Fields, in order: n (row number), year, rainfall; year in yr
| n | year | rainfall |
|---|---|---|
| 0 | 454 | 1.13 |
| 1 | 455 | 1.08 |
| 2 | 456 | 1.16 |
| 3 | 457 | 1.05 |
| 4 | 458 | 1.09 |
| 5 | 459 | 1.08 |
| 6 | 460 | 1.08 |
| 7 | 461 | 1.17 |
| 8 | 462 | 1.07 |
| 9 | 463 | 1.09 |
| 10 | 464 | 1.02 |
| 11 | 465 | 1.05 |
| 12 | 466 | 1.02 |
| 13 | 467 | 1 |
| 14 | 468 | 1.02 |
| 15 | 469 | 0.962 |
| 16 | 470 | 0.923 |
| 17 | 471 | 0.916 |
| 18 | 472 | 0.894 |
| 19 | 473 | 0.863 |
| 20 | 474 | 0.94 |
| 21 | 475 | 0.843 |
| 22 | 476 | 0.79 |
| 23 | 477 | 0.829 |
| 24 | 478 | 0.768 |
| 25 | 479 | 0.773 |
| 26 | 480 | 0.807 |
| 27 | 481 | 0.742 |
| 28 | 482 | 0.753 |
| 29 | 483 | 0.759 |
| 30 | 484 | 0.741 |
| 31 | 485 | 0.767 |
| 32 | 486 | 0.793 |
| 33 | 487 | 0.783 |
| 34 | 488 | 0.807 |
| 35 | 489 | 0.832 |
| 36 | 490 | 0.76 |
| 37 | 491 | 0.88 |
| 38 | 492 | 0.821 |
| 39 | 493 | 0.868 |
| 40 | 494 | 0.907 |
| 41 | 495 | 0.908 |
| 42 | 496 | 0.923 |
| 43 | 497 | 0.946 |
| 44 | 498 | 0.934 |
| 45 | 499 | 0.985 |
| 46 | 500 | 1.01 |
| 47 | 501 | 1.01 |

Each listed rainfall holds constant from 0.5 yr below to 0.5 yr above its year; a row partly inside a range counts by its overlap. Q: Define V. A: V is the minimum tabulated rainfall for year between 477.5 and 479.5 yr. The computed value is 0.768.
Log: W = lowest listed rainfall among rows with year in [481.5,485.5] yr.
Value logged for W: 0.741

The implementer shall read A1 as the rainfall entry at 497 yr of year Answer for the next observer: 0.946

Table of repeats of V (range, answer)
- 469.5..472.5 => 0.894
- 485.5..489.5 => 0.783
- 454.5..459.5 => 1.05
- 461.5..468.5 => 1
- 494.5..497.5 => 0.908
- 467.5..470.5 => 0.923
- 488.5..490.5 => 0.76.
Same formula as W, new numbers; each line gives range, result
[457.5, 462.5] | 1.07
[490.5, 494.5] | 0.821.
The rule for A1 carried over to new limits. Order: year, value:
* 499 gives 0.985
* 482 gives 0.753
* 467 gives 1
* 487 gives 0.783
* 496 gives 0.923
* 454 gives 1.13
